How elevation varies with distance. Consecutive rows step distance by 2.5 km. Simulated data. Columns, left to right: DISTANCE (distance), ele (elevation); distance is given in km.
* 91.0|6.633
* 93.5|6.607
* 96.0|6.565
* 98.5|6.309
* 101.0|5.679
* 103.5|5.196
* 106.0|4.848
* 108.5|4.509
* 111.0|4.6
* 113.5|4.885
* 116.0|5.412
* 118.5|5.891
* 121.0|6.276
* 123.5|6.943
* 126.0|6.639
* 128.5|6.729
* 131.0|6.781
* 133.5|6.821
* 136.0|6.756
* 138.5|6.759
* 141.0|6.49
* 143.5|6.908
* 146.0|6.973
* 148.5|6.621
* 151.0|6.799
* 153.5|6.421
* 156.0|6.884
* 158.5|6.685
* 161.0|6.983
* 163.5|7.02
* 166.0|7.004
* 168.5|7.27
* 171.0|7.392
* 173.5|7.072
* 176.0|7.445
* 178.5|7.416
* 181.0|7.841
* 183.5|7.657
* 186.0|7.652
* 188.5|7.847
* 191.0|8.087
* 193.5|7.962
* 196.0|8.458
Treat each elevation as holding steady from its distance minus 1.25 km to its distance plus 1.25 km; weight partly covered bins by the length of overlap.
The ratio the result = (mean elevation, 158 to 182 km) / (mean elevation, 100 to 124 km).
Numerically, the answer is 1.3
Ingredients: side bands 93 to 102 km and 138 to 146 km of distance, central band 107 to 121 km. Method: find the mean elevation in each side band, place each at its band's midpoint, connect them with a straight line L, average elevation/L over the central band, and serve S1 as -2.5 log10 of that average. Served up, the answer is 0.24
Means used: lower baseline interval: 6.28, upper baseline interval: 6.75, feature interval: 5.16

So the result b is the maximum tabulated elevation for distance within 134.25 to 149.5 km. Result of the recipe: 6.973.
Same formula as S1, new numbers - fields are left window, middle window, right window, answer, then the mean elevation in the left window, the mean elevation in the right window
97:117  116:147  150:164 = -0.11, 5.19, 6.79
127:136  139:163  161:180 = 0.04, 6.77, 7.22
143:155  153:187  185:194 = 0.02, 6.74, 7.89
